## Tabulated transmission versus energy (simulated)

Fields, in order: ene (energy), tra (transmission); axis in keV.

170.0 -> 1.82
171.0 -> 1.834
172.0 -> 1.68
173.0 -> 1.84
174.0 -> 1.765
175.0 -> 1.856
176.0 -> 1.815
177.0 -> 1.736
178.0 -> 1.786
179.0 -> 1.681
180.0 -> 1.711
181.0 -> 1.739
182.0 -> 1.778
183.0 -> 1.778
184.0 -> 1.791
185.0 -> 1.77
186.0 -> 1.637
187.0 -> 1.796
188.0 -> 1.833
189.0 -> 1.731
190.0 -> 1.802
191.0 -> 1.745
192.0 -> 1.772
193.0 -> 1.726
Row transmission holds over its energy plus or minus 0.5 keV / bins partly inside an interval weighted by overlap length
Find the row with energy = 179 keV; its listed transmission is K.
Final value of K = 1.681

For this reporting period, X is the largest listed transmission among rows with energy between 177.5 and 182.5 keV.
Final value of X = 1.786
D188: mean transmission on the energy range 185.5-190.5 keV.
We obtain 1.76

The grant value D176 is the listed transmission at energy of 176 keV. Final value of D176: 1.815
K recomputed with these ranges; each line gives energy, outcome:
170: 1.82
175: 1.856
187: 1.796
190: 1.802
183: 1.778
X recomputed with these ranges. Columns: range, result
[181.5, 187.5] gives 1.796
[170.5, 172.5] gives 1.834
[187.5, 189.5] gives 1.833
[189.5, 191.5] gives 1.802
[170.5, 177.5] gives 1.856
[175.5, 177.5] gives 1.815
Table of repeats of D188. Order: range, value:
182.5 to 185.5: 1.78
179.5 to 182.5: 1.74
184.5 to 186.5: 1.7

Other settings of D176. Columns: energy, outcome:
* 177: 1.736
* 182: 1.778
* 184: 1.791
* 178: 1.786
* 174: 1.765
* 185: 1.77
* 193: 1.726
